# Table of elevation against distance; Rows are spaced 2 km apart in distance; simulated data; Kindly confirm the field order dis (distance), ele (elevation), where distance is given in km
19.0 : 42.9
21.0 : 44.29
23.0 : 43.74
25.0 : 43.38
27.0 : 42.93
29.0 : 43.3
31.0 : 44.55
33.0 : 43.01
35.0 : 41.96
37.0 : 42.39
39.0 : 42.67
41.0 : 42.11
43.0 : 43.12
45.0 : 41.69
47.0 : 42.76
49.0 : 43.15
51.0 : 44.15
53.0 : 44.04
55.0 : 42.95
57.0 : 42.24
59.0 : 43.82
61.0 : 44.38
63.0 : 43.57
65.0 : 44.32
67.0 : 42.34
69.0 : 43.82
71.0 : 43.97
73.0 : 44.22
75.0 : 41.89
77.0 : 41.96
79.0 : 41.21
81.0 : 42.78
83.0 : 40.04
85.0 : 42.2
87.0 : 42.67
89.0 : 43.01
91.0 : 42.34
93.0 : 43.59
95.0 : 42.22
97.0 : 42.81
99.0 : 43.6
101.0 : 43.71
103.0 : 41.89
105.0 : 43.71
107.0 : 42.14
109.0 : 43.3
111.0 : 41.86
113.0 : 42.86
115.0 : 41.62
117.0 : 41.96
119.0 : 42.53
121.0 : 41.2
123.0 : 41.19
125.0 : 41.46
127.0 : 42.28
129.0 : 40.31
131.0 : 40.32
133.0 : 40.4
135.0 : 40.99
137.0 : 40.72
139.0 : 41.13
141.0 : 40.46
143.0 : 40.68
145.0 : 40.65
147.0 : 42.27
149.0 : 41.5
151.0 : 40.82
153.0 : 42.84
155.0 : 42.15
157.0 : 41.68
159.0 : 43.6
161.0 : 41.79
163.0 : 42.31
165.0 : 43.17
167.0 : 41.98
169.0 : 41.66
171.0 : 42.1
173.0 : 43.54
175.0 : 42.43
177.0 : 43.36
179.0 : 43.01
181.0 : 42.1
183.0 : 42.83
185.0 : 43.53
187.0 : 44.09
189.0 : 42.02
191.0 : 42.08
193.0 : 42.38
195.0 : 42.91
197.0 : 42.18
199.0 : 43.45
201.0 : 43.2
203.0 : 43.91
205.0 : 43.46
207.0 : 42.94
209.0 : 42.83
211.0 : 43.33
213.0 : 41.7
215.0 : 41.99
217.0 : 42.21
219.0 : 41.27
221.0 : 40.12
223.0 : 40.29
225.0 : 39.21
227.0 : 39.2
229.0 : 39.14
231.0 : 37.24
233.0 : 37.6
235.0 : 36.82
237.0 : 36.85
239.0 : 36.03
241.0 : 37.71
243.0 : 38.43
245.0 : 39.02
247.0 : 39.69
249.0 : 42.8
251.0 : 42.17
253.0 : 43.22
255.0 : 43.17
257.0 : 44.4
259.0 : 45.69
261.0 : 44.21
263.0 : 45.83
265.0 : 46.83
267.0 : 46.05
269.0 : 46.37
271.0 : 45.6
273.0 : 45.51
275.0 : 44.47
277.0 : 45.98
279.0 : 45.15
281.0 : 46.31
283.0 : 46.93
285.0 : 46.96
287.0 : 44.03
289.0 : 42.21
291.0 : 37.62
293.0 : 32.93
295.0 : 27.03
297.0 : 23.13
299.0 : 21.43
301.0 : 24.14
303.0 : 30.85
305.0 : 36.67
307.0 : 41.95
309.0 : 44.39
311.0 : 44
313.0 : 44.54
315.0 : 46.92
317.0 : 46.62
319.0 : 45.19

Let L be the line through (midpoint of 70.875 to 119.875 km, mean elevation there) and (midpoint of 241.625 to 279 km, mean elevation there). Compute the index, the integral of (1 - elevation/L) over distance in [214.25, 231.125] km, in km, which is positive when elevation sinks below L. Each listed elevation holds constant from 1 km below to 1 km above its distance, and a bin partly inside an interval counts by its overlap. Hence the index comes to 1.3 km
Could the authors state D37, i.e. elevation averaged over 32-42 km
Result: 42.4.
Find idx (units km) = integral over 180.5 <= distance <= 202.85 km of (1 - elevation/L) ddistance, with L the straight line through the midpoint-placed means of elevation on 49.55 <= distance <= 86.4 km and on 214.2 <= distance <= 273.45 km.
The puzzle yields -0.51 km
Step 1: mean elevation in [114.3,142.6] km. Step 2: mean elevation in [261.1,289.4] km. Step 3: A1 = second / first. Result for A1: 1.11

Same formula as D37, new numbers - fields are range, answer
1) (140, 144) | 40.6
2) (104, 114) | 42.8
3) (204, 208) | 43.2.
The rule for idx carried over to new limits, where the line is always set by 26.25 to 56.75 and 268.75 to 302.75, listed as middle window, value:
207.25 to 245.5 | 0.2 km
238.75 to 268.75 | -2.5 km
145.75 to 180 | -1.2 km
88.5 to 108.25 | -0.4 km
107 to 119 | -0.2 km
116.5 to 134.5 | 0.1 km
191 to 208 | -1.1 km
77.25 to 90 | 0.1 km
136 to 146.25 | 0.1 km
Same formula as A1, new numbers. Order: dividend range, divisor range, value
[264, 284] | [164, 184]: 1.08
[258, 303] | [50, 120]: 0.94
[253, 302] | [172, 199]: 0.96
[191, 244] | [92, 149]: 0.97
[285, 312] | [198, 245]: 0.87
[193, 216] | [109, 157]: 1.03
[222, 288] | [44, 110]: 0.99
